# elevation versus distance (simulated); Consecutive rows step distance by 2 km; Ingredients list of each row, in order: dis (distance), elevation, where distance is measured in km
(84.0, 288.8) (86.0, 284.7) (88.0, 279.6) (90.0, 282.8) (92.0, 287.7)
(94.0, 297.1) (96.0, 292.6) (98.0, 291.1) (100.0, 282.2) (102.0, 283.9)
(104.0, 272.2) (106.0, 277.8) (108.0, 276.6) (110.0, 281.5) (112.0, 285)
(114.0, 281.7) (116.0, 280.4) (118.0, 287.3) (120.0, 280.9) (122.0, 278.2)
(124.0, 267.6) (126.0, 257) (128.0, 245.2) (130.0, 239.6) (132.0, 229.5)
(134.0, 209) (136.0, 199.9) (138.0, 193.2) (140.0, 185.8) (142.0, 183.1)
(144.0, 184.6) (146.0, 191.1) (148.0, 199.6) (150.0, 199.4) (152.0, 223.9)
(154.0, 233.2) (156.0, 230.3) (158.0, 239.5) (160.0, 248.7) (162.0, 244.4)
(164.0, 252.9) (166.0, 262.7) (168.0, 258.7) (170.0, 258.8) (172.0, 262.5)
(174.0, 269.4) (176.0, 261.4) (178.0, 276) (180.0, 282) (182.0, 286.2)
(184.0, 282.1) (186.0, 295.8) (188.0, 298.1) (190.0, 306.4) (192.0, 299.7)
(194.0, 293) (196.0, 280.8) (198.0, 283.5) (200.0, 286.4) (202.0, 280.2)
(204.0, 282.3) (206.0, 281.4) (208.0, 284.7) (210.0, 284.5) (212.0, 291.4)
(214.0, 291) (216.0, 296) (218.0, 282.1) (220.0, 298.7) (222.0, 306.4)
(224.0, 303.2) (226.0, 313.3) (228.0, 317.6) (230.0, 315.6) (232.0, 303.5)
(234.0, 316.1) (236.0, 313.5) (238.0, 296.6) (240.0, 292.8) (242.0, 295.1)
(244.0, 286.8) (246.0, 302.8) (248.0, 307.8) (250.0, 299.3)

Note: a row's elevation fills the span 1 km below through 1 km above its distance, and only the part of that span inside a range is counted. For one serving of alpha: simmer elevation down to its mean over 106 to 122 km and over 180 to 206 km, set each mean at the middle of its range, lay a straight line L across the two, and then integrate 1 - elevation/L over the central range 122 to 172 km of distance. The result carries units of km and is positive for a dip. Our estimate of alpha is 9.9 km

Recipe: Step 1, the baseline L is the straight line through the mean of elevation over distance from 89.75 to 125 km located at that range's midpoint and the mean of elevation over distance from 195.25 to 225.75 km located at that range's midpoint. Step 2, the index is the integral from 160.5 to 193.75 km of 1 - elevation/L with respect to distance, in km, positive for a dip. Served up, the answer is 1.4 km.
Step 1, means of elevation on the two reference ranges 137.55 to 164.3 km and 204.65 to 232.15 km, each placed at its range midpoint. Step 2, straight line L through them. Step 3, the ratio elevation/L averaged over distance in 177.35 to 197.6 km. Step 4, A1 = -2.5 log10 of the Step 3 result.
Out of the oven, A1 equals -0.122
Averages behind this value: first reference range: 214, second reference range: 297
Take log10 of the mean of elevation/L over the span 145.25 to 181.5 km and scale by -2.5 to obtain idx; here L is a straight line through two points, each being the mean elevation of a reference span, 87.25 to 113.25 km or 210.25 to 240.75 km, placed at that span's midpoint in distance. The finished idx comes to 0.19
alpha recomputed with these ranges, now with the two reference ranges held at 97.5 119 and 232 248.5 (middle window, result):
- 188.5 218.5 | 0.7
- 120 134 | 1.6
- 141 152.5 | 3.7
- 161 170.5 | 1.1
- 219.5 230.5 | -0.4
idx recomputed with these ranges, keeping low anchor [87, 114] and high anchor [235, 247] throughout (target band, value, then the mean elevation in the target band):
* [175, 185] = 0.054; 278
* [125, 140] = 0.278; 222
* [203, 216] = 0.030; 287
